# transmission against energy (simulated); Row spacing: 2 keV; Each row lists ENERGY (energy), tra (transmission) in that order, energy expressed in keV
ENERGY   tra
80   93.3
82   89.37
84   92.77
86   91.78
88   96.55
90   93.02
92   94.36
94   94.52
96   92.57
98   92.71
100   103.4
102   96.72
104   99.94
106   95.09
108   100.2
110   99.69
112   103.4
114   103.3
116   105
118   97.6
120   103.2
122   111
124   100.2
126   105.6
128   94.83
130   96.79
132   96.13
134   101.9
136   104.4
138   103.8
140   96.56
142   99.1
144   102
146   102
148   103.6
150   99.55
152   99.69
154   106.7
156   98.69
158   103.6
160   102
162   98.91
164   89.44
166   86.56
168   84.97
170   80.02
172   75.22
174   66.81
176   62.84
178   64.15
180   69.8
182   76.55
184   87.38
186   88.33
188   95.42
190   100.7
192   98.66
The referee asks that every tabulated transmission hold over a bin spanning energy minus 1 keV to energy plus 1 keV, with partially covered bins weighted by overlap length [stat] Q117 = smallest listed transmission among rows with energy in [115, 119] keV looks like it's 97.6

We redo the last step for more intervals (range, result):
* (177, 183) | 64.15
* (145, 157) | 98.69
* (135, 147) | 96.56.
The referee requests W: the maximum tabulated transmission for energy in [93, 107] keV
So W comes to 103.4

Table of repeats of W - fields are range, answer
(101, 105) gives 99.94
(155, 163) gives 103.6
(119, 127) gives 111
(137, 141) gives 103.8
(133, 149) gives 104.4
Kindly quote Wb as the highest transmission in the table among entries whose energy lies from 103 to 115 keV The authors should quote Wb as 103.4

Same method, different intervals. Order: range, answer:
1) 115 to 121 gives 105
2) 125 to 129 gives 105.6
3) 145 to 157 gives 106.7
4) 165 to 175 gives 86.56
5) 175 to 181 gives 69.8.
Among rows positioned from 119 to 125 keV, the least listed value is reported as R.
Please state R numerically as 100.2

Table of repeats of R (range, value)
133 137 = 101.9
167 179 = 62.84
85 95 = 91.78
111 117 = 103.3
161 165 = 89.44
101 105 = 96.72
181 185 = 76.55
